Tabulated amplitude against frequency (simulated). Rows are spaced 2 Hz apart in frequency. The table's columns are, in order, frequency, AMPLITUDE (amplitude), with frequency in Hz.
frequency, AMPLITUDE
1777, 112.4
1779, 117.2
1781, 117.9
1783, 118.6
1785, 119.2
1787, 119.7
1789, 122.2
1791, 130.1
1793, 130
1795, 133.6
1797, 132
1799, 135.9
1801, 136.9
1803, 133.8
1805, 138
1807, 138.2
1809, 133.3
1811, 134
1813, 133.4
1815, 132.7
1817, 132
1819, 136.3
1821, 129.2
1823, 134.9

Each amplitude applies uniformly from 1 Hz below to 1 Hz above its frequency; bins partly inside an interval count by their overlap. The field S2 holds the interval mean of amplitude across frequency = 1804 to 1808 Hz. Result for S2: 138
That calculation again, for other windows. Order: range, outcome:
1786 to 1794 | 126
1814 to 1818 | 132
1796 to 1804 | 135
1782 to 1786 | 119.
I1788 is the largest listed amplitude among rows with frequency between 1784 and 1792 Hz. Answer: 130.1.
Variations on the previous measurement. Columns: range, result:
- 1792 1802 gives 136.9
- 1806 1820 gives 138.2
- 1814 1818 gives 132.7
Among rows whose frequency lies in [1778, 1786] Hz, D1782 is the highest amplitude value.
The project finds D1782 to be 119.2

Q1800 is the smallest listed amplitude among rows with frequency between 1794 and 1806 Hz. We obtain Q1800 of 132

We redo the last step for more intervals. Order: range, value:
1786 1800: 119.7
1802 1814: 133.3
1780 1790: 117.9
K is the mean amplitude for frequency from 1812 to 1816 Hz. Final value 133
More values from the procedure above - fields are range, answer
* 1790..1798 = 131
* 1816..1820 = 134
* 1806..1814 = 135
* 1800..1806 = 136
